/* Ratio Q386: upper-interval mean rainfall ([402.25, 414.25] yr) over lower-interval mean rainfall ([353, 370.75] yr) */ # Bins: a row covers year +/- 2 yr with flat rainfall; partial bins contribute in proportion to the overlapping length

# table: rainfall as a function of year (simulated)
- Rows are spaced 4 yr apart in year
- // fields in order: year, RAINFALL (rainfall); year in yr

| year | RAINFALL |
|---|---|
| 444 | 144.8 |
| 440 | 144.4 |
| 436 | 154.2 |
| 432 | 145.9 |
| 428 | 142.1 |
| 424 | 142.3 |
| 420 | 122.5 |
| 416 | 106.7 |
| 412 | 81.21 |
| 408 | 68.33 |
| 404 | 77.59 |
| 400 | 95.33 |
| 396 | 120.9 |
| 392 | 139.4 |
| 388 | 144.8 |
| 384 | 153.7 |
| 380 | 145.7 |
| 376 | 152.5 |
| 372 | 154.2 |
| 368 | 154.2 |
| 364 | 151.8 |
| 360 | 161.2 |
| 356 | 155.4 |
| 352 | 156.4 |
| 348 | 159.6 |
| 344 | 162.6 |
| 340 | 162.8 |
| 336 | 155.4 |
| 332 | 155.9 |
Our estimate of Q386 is 0.5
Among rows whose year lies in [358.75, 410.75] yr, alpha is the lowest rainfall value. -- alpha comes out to 68.33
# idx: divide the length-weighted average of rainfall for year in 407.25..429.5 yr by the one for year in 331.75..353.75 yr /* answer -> 0.71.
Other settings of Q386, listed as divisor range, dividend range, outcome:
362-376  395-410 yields 0.58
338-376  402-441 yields 0.75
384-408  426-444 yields 1.28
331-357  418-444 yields 0.90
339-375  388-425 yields 0.68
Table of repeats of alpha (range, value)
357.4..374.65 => 151.8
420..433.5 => 122.5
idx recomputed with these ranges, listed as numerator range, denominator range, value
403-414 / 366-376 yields 0.49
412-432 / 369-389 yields 0.83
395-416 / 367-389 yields 0.59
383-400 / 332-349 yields 0.84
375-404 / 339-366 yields 0.83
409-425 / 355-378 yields 0.70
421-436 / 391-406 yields 1.35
